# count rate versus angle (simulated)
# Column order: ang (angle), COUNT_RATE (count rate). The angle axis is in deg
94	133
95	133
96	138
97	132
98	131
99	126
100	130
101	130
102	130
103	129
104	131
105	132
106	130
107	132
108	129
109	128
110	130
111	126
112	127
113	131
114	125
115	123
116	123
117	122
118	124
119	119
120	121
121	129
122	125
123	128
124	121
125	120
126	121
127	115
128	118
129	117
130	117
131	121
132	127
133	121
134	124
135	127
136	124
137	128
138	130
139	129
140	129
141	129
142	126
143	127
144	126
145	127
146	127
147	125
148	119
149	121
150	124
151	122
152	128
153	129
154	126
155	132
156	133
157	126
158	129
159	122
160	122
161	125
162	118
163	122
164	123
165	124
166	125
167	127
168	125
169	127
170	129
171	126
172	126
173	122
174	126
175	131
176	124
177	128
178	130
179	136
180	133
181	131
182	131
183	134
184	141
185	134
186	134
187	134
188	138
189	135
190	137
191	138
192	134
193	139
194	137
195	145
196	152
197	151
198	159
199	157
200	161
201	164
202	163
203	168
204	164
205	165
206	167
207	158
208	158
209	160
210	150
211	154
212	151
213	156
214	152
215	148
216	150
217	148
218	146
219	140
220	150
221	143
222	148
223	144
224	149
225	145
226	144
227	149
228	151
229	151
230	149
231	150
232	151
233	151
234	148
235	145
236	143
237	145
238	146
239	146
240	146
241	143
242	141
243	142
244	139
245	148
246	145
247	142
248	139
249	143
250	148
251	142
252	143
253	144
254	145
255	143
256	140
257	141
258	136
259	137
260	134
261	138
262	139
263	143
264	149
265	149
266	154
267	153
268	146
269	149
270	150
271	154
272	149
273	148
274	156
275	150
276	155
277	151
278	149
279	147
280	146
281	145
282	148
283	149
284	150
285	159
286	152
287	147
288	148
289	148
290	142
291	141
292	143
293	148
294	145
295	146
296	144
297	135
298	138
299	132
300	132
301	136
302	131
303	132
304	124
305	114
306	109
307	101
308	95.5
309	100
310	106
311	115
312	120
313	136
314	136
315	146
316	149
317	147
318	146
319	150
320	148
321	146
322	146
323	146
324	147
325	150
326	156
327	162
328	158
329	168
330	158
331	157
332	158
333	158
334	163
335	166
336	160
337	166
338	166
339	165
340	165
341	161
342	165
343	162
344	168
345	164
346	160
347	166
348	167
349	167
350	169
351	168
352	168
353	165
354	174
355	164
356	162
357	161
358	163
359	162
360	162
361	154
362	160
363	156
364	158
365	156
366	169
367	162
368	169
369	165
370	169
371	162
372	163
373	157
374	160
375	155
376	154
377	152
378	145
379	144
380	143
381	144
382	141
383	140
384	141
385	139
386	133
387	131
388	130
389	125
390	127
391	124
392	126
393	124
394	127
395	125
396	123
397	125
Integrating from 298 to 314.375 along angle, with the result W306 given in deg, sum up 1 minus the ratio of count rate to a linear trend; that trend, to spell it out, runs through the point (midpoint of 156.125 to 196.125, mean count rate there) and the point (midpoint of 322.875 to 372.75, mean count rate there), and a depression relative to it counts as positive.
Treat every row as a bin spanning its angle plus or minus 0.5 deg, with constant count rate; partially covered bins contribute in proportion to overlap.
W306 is 3.6 deg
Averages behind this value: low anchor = 130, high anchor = 162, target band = 120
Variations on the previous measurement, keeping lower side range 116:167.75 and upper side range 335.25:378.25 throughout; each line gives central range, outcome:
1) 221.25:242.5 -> -1.0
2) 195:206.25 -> -2.1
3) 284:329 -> 4.6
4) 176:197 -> -0.6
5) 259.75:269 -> 0.0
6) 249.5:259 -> 0.1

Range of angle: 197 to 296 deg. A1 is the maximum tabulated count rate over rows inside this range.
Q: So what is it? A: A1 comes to 168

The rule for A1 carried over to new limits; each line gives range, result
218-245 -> 151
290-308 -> 148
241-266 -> 154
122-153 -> 130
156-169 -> 133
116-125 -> 129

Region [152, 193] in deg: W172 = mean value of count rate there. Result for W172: 129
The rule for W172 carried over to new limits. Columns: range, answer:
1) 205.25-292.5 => 147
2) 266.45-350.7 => 147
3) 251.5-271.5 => 144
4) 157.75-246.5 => 142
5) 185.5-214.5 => 151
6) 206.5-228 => 150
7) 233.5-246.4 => 144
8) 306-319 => 125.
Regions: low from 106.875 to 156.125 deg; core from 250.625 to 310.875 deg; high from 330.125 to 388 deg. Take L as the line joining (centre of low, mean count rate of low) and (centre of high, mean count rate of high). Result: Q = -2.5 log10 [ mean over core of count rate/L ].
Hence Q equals 0.05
